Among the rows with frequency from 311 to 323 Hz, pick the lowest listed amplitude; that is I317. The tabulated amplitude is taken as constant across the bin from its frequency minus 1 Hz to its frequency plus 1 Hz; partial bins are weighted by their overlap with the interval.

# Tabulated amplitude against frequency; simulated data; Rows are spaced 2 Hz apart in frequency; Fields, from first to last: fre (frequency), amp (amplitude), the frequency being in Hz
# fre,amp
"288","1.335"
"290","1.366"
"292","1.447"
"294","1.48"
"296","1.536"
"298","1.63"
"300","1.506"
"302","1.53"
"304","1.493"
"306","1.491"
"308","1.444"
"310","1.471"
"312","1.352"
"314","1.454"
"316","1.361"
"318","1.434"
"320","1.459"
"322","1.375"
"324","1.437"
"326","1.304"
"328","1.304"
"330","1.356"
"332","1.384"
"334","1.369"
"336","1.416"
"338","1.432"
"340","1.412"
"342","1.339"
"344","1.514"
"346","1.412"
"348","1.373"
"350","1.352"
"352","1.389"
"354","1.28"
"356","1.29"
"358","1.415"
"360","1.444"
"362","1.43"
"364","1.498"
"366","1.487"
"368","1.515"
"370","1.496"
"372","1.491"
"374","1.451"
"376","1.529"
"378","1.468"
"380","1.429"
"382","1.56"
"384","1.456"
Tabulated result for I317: 1.352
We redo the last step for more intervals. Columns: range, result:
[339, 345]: 1.339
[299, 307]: 1.491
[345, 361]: 1.28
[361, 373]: 1.43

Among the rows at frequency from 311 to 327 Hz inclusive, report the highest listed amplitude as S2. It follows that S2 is 1.459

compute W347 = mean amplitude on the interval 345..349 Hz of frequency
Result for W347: 1.39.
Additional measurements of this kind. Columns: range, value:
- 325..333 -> 1.34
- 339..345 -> 1.42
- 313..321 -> 1.43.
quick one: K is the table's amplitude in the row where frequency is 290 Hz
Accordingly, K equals 1.366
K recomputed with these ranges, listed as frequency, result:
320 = 1.459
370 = 1.496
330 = 1.356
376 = 1.529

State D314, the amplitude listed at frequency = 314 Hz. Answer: 1.454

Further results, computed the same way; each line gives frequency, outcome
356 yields 1.29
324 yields 1.437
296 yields 1.536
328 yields 1.304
